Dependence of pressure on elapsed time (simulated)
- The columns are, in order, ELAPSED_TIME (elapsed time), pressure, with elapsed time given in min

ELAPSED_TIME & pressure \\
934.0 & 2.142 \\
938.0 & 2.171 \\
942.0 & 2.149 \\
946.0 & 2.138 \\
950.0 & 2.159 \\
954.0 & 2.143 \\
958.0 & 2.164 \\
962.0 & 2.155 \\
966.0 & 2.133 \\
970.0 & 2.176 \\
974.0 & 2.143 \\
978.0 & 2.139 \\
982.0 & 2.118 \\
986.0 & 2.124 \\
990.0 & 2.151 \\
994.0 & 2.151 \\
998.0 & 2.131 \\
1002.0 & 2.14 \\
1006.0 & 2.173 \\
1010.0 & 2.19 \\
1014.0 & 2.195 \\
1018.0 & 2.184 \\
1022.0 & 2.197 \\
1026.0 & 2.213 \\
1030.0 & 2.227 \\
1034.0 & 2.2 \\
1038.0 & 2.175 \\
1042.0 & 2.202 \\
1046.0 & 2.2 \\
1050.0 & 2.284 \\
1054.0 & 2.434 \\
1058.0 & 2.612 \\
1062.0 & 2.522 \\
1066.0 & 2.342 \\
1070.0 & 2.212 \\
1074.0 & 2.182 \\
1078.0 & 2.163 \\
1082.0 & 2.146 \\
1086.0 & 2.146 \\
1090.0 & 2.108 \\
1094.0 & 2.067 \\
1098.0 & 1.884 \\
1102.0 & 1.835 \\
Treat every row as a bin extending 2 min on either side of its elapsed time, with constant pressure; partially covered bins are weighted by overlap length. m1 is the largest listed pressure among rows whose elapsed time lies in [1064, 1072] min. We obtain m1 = 2.342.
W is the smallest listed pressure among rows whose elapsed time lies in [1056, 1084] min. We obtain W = 2.146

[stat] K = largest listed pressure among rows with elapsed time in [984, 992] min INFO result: 2.151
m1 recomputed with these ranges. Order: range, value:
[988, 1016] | 2.195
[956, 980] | 2.176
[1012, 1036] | 2.227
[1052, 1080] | 2.612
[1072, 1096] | 2.182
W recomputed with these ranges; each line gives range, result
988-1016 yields 2.131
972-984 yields 2.118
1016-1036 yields 2.184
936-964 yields 2.138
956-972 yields 2.133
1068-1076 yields 2.182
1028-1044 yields 2.175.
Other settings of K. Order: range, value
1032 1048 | 2.202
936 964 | 2.171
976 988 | 2.139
